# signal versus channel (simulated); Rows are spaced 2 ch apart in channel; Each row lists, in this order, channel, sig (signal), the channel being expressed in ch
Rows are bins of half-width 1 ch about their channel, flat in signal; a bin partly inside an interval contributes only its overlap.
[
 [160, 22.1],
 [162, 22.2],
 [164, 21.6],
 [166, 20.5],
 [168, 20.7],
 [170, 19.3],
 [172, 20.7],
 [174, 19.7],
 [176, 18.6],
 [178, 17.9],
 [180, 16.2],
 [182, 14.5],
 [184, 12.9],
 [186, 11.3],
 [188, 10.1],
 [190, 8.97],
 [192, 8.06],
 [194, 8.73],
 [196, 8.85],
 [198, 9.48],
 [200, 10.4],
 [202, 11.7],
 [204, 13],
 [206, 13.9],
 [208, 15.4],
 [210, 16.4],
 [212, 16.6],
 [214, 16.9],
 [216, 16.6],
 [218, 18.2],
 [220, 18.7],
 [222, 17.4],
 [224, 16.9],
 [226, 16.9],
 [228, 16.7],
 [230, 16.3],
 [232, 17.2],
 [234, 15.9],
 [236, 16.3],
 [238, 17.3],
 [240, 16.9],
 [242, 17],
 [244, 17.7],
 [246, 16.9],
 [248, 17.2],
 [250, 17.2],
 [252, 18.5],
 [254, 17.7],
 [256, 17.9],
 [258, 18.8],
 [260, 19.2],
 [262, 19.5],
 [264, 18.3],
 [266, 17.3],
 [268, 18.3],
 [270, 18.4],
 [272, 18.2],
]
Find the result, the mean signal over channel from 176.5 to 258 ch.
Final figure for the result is 15.1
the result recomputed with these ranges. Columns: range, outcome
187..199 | 9.03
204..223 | 16.5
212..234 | 17.1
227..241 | 16.7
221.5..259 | 17.2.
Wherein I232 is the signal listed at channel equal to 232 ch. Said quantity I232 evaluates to 17.2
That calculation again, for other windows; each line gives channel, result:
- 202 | 11.7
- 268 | 18.3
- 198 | 9.48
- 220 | 18.7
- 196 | 8.85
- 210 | 16.4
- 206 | 13.9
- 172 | 20.7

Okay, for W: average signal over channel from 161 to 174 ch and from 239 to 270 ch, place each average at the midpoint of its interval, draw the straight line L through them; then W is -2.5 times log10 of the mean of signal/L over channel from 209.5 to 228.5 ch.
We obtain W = 0.114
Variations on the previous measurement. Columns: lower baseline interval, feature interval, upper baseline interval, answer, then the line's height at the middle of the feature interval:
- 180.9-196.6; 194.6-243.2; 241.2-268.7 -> -0.11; 13.9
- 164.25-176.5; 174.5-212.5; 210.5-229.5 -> 0.41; 18.7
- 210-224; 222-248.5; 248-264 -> 0.06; 17.8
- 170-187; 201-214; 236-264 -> 0.17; 17.1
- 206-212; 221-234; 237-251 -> -0.02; 16.5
